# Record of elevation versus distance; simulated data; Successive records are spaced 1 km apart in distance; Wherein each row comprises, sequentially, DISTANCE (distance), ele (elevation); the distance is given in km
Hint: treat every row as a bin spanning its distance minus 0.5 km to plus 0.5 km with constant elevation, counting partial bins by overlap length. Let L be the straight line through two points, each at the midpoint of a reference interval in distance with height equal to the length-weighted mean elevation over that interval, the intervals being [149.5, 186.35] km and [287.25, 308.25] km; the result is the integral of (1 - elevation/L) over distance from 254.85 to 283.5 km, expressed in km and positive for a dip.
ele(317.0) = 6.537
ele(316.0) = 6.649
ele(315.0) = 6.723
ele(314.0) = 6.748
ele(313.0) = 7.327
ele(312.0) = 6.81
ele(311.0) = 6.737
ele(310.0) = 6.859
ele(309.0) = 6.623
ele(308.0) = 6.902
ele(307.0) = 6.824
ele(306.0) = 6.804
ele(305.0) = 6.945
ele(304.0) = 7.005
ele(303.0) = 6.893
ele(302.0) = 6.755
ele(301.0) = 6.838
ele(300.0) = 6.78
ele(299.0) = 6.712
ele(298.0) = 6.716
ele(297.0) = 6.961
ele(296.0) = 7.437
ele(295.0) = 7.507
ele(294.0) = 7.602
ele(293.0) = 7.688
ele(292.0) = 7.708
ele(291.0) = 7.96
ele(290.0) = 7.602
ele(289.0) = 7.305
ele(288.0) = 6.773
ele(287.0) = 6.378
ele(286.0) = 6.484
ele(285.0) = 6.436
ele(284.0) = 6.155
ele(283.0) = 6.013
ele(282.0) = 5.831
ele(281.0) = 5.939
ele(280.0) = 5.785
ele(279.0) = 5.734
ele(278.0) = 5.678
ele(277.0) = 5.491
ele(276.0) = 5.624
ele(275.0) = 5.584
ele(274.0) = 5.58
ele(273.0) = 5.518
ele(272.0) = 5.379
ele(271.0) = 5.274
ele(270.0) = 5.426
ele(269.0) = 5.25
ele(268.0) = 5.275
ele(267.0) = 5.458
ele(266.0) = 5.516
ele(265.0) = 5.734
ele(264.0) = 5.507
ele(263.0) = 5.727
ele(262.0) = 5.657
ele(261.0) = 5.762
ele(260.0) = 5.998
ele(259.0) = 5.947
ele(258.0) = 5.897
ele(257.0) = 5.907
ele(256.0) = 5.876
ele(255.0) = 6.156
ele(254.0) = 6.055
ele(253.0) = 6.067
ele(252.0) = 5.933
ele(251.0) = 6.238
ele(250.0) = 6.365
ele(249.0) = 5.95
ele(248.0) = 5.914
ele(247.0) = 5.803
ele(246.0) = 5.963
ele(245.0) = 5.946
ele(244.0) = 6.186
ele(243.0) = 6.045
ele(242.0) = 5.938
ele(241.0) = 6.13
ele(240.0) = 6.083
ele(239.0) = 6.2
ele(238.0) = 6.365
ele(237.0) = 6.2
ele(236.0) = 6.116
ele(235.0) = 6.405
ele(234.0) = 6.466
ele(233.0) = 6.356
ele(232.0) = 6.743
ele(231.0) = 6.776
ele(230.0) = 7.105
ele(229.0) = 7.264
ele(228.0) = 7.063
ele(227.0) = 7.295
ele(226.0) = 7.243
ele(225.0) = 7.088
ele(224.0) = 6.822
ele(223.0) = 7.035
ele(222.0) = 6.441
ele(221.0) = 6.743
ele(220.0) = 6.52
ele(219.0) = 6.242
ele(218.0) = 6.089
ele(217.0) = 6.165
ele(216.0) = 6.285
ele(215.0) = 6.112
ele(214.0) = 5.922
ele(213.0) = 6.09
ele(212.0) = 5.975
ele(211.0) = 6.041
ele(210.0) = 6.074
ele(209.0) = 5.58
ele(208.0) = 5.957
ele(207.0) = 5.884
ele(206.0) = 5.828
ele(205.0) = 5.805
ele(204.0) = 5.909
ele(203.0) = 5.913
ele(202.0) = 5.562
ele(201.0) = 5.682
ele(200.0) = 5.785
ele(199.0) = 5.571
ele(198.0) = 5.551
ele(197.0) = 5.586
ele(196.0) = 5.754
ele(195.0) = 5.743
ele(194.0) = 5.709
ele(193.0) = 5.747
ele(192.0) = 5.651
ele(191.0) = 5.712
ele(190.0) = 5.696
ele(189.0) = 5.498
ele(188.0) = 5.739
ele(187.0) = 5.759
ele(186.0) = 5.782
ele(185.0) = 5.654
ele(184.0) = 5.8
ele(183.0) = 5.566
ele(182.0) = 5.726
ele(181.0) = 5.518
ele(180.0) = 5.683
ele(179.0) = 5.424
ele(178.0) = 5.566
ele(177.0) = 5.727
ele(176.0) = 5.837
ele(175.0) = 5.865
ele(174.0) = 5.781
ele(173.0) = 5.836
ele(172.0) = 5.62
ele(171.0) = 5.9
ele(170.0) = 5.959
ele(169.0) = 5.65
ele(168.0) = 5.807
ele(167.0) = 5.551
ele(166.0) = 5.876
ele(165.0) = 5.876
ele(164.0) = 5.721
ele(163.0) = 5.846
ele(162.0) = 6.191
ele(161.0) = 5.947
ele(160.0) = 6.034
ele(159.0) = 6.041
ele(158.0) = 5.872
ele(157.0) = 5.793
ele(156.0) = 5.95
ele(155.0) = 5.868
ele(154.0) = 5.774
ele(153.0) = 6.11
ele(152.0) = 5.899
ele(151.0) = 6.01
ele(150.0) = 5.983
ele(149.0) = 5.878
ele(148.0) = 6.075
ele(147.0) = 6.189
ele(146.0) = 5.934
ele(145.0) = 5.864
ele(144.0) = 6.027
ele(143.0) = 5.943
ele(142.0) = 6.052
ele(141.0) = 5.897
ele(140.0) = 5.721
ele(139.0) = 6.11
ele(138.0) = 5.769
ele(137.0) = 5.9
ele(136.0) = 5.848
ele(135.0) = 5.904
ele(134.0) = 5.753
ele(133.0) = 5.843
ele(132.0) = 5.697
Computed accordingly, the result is 4.9 km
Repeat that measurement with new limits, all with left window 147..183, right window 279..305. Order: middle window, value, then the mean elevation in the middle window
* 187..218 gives 1.56 km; 5.82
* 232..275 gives 4.10 km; 5.9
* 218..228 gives -0.81 km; 6.8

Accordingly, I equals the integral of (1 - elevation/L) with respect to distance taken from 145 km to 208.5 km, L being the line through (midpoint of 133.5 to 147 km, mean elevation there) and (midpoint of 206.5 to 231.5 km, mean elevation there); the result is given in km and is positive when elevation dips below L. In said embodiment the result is 3.8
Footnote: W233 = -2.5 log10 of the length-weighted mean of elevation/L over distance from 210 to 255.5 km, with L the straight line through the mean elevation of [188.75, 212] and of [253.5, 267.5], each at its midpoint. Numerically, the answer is -0.102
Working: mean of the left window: 5.76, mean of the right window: 5.8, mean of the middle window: 6.35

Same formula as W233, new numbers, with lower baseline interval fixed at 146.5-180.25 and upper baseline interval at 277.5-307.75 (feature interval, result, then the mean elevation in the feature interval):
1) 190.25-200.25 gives 0.07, 5.68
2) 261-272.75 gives 0.20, 5.49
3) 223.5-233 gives -0.11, 7.01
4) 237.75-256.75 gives 0.07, 6.06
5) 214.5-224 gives -0.03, 6.43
